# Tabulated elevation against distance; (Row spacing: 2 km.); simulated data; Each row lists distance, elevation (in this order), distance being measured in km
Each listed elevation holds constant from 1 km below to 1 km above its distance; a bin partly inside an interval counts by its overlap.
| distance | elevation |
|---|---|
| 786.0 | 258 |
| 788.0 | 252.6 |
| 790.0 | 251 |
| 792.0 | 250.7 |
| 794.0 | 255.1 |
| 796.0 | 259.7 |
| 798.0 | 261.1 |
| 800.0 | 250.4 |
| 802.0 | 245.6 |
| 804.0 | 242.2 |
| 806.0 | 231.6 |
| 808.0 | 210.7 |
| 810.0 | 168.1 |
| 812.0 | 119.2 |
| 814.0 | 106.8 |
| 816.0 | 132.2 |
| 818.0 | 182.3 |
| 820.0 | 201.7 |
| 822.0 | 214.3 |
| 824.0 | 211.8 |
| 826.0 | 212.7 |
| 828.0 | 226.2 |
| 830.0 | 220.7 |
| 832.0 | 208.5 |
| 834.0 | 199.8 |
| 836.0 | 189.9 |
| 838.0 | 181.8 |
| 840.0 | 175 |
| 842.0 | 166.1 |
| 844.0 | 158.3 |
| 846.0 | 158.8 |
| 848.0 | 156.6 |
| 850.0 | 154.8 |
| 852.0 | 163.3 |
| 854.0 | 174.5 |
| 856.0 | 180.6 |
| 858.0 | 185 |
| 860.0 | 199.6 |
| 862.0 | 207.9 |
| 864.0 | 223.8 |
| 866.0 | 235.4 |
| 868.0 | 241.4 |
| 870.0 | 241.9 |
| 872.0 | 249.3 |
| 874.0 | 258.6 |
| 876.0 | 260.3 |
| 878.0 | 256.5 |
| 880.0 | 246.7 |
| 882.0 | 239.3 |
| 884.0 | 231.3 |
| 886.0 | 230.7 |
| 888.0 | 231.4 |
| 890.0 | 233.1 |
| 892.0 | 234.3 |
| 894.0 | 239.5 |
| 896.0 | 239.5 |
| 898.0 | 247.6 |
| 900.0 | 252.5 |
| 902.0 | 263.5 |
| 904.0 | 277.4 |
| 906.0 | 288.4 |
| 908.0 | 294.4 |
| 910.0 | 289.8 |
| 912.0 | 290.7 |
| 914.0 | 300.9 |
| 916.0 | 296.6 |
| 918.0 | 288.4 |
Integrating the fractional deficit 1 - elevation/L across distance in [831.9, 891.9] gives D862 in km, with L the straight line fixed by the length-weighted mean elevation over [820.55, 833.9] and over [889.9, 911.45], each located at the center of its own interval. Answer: 7.4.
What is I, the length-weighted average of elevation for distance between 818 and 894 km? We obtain 210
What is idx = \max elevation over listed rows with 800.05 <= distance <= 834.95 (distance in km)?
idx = 245.6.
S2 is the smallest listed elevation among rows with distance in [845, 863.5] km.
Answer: 154.8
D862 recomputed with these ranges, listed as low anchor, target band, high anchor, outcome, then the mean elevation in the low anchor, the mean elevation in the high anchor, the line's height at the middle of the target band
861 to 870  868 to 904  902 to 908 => 1.4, 229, 282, 256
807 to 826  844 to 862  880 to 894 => 2.9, 174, 235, 205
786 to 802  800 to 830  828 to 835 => 4.5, 254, 212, 231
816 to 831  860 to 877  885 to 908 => -0.3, 205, 251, 233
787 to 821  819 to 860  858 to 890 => 6.7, 213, 235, 224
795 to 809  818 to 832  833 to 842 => -0.5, 243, 184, 205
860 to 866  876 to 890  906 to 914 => 0.4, 216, 292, 249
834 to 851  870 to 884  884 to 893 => -2.2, 170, 232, 217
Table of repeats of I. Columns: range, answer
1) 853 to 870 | 208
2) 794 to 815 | 212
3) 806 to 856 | 180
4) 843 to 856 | 163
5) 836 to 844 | 174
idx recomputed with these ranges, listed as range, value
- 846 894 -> 260.3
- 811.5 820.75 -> 201.7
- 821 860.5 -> 226.2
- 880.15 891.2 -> 239.3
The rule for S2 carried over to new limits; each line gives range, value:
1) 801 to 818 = 106.8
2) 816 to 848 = 132.2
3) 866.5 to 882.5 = 239.3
